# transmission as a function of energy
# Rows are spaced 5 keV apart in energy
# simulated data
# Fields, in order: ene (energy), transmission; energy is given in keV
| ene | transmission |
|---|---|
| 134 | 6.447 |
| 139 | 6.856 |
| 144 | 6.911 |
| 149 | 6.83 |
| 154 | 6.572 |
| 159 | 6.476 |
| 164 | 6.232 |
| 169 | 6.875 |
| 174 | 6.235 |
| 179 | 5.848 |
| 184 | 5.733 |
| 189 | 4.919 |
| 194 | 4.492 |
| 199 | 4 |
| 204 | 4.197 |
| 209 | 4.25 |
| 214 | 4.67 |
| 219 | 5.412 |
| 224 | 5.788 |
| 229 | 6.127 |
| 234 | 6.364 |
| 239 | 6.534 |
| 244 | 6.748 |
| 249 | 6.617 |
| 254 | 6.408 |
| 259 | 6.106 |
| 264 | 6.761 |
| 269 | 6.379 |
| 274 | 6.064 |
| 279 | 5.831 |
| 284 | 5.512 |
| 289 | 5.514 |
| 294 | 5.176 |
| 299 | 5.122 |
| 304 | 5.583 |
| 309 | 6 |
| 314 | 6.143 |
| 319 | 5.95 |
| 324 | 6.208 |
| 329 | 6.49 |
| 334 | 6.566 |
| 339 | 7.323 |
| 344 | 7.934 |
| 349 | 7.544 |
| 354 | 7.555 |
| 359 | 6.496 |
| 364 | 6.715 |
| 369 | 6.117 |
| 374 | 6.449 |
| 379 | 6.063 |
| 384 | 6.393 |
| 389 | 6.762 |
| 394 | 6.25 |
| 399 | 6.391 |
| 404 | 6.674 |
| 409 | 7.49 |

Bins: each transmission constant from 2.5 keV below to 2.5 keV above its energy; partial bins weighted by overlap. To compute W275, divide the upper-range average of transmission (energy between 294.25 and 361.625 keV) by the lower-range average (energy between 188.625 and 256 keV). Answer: 1.18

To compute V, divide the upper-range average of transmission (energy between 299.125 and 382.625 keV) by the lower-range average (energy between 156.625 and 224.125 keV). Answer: 1.22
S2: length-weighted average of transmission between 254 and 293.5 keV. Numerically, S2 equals 6.01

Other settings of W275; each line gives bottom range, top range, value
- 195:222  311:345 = 1.46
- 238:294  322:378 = 1.11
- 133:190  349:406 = 1.03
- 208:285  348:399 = 1.10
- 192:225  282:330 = 1.24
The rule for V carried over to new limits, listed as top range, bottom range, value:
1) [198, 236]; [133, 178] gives 0.78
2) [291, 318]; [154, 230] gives 1.03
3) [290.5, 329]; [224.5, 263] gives 0.90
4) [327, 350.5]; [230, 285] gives 1.13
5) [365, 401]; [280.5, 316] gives 1.14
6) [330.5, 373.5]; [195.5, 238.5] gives 1.36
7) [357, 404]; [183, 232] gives 1.30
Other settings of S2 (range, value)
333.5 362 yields 7.27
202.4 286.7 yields 5.89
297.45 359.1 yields 6.55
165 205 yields 5.36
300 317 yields 5.84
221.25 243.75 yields 6.25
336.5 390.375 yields 6.85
